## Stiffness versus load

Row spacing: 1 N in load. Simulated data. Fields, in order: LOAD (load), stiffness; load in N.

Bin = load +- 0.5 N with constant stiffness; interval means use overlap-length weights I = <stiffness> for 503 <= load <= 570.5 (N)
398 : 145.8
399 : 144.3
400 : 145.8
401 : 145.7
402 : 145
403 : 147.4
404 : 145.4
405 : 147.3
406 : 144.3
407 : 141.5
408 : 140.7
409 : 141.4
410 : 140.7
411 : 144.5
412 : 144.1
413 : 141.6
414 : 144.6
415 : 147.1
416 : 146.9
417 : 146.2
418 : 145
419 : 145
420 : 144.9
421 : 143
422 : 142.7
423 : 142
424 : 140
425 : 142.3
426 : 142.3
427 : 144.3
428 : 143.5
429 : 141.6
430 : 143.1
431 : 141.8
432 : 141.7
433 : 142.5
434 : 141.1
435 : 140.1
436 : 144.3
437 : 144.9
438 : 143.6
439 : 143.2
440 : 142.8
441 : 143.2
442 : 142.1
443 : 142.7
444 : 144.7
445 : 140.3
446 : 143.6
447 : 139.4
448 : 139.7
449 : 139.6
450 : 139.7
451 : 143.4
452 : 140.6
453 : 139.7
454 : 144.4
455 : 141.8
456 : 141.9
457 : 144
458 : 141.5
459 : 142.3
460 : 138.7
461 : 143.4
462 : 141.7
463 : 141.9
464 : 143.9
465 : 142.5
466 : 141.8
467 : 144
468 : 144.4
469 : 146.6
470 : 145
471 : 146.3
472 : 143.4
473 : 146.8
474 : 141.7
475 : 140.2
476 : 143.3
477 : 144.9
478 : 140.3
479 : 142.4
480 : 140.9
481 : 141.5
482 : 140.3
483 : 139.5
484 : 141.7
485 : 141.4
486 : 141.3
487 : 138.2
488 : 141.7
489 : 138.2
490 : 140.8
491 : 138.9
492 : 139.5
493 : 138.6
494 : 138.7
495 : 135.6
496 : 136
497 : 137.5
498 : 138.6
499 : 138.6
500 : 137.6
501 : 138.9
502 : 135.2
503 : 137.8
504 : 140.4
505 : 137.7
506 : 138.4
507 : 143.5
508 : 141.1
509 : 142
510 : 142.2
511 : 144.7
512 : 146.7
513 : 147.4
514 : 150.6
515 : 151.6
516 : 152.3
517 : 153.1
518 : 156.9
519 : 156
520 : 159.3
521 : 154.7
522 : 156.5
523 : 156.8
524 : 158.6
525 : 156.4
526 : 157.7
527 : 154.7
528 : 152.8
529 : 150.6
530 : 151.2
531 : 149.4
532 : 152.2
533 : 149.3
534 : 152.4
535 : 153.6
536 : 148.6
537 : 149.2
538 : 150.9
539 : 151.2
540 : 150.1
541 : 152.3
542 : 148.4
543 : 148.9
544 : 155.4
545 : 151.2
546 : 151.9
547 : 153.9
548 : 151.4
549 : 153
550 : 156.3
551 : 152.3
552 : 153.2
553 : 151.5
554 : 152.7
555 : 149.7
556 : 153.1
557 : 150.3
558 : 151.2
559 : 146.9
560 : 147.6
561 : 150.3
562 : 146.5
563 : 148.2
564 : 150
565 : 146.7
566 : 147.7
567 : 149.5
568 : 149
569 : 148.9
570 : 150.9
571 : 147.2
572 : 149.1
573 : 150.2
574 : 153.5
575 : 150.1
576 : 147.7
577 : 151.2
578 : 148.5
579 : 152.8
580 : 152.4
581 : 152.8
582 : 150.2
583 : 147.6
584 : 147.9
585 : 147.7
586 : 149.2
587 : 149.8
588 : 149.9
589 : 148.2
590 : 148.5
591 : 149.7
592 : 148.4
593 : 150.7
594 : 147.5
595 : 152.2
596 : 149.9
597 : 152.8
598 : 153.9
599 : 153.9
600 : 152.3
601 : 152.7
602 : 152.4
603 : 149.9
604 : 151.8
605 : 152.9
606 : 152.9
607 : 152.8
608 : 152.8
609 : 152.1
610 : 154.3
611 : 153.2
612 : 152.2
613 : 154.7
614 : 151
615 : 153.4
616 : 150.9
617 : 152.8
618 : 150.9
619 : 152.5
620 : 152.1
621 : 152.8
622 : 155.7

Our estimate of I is 150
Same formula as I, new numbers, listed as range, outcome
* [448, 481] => 143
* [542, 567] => 151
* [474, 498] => 140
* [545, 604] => 150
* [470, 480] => 143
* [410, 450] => 143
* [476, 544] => 146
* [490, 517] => 141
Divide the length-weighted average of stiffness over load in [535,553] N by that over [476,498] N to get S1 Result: 1.08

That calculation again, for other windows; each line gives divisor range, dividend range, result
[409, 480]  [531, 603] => 1.05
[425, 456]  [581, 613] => 1.06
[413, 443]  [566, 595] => 1.04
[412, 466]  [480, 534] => 1.02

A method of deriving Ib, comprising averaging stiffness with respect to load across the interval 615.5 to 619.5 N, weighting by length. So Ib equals 152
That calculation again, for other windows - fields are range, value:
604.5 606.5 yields 153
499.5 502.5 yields 137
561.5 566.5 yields 148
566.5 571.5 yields 149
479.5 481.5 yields 141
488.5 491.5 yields 139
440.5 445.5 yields 143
